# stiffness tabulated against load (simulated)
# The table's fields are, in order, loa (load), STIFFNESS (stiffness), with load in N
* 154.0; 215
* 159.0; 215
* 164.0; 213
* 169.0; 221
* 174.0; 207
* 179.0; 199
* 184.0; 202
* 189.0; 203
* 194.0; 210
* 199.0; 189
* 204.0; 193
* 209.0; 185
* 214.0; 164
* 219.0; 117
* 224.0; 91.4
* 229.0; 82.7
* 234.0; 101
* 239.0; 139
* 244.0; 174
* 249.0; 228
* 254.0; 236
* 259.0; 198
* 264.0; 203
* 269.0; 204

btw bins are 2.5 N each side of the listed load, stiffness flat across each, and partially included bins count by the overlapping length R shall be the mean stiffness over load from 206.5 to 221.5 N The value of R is 155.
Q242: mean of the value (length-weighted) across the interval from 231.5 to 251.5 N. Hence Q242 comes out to 160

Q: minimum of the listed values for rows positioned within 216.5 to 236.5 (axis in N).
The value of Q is 82.7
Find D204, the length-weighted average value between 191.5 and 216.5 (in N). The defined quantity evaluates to 188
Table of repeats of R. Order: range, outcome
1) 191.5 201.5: 200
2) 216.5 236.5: 98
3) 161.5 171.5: 217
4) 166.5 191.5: 206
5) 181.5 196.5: 205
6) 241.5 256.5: 213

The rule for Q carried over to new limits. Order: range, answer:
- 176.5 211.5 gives 185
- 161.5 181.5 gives 199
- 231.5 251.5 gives 101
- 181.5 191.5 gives 202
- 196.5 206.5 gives 189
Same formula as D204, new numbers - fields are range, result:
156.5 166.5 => 214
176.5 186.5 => 200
